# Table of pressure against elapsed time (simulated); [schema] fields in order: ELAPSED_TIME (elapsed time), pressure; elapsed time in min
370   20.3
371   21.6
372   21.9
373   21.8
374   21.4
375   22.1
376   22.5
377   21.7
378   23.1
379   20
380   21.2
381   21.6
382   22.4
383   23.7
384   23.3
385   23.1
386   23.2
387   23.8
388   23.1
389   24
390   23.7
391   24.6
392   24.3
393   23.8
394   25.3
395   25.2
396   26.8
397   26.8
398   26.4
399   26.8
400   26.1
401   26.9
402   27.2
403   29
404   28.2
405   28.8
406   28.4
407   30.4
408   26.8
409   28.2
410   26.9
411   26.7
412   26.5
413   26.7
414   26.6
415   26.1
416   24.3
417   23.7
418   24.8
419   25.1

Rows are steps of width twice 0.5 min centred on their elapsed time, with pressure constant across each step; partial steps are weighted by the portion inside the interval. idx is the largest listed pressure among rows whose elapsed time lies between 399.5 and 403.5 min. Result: 29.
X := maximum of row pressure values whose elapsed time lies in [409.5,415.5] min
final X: 26.9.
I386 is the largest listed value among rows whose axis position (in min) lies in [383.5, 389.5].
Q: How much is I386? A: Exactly 24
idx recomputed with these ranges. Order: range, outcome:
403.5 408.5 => 30.4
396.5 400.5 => 26.8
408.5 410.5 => 28.2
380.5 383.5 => 23.7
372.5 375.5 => 22.1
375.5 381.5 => 23.1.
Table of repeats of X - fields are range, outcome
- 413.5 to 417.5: 26.6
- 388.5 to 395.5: 25.3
